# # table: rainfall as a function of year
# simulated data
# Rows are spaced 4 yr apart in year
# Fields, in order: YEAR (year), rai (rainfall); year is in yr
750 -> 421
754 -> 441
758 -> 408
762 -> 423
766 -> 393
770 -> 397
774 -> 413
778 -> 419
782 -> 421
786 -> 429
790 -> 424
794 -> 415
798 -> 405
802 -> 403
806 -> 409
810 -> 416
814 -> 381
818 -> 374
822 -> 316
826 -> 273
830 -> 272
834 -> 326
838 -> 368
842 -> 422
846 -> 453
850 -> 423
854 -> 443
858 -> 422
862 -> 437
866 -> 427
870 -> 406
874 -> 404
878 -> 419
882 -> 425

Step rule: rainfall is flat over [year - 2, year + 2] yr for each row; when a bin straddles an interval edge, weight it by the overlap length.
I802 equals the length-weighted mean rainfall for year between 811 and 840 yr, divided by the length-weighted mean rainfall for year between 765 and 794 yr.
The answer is 0.8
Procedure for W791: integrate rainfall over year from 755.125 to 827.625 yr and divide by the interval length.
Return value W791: 397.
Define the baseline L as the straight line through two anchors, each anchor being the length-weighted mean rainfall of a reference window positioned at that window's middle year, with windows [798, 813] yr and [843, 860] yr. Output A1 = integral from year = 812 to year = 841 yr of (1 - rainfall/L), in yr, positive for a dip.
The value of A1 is 6.0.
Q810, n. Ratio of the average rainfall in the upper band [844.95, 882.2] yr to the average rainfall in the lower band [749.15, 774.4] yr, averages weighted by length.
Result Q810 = 1.03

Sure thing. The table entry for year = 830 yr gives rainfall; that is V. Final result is 272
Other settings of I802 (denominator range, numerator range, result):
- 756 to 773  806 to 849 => 0.90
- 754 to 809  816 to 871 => 0.93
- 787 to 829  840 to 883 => 1.12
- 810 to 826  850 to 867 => 1.22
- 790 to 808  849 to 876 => 1.03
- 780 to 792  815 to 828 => 0.77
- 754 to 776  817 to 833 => 0.75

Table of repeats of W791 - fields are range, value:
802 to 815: 404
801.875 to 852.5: 372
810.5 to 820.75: 379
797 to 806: 405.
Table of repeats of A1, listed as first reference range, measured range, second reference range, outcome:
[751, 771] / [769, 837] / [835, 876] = 5.57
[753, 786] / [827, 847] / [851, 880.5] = 2.91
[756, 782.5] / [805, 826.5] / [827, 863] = 1.80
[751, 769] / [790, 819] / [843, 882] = 1.17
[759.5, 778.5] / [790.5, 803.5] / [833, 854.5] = -0.06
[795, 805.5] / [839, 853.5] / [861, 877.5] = -0.55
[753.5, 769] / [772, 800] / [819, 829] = -3.82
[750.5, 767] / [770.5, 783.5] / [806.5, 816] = -0.10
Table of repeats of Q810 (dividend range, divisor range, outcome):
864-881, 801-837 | 1.18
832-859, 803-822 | 1.05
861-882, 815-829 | 1.30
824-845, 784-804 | 0.81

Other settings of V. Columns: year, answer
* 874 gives 404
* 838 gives 368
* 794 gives 415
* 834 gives 326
